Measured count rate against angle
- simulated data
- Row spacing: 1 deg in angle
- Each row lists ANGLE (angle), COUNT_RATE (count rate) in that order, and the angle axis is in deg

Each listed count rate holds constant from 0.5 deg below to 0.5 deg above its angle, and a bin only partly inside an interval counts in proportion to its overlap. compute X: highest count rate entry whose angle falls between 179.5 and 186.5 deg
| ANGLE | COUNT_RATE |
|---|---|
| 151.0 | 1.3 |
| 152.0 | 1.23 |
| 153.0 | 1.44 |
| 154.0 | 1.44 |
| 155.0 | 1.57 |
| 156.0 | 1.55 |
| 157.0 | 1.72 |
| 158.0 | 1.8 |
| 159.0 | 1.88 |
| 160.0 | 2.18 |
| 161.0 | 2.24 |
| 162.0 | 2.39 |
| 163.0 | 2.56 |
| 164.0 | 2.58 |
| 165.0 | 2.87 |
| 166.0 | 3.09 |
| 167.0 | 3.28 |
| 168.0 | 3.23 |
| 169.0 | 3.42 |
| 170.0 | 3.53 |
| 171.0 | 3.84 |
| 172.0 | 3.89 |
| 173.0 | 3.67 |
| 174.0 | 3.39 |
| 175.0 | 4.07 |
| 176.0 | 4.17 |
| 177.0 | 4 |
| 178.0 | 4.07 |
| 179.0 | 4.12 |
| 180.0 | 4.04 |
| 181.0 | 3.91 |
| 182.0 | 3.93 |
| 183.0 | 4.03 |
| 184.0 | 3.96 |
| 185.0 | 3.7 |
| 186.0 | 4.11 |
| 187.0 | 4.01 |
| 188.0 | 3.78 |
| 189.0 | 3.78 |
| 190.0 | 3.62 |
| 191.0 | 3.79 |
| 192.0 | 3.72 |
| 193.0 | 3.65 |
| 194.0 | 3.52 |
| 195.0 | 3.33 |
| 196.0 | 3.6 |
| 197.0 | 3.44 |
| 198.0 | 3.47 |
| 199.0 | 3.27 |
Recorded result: 4.11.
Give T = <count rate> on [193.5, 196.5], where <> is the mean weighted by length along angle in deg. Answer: 3.48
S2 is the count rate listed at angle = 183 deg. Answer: 4.03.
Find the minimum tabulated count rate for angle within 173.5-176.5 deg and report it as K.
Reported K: 3.39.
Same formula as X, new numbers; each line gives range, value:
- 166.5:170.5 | 3.53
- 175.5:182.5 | 4.17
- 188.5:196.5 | 3.79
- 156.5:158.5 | 1.8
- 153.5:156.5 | 1.57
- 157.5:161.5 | 2.24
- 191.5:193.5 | 3.72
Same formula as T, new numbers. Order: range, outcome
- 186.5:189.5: 3.86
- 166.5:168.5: 3.25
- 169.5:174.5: 3.66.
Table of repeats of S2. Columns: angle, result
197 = 3.44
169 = 3.42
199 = 3.27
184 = 3.96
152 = 1.23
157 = 1.72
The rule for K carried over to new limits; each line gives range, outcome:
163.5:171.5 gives 2.58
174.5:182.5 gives 3.91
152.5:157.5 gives 1.44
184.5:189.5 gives 3.7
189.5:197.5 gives 3.33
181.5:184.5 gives 3.93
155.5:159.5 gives 1.55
